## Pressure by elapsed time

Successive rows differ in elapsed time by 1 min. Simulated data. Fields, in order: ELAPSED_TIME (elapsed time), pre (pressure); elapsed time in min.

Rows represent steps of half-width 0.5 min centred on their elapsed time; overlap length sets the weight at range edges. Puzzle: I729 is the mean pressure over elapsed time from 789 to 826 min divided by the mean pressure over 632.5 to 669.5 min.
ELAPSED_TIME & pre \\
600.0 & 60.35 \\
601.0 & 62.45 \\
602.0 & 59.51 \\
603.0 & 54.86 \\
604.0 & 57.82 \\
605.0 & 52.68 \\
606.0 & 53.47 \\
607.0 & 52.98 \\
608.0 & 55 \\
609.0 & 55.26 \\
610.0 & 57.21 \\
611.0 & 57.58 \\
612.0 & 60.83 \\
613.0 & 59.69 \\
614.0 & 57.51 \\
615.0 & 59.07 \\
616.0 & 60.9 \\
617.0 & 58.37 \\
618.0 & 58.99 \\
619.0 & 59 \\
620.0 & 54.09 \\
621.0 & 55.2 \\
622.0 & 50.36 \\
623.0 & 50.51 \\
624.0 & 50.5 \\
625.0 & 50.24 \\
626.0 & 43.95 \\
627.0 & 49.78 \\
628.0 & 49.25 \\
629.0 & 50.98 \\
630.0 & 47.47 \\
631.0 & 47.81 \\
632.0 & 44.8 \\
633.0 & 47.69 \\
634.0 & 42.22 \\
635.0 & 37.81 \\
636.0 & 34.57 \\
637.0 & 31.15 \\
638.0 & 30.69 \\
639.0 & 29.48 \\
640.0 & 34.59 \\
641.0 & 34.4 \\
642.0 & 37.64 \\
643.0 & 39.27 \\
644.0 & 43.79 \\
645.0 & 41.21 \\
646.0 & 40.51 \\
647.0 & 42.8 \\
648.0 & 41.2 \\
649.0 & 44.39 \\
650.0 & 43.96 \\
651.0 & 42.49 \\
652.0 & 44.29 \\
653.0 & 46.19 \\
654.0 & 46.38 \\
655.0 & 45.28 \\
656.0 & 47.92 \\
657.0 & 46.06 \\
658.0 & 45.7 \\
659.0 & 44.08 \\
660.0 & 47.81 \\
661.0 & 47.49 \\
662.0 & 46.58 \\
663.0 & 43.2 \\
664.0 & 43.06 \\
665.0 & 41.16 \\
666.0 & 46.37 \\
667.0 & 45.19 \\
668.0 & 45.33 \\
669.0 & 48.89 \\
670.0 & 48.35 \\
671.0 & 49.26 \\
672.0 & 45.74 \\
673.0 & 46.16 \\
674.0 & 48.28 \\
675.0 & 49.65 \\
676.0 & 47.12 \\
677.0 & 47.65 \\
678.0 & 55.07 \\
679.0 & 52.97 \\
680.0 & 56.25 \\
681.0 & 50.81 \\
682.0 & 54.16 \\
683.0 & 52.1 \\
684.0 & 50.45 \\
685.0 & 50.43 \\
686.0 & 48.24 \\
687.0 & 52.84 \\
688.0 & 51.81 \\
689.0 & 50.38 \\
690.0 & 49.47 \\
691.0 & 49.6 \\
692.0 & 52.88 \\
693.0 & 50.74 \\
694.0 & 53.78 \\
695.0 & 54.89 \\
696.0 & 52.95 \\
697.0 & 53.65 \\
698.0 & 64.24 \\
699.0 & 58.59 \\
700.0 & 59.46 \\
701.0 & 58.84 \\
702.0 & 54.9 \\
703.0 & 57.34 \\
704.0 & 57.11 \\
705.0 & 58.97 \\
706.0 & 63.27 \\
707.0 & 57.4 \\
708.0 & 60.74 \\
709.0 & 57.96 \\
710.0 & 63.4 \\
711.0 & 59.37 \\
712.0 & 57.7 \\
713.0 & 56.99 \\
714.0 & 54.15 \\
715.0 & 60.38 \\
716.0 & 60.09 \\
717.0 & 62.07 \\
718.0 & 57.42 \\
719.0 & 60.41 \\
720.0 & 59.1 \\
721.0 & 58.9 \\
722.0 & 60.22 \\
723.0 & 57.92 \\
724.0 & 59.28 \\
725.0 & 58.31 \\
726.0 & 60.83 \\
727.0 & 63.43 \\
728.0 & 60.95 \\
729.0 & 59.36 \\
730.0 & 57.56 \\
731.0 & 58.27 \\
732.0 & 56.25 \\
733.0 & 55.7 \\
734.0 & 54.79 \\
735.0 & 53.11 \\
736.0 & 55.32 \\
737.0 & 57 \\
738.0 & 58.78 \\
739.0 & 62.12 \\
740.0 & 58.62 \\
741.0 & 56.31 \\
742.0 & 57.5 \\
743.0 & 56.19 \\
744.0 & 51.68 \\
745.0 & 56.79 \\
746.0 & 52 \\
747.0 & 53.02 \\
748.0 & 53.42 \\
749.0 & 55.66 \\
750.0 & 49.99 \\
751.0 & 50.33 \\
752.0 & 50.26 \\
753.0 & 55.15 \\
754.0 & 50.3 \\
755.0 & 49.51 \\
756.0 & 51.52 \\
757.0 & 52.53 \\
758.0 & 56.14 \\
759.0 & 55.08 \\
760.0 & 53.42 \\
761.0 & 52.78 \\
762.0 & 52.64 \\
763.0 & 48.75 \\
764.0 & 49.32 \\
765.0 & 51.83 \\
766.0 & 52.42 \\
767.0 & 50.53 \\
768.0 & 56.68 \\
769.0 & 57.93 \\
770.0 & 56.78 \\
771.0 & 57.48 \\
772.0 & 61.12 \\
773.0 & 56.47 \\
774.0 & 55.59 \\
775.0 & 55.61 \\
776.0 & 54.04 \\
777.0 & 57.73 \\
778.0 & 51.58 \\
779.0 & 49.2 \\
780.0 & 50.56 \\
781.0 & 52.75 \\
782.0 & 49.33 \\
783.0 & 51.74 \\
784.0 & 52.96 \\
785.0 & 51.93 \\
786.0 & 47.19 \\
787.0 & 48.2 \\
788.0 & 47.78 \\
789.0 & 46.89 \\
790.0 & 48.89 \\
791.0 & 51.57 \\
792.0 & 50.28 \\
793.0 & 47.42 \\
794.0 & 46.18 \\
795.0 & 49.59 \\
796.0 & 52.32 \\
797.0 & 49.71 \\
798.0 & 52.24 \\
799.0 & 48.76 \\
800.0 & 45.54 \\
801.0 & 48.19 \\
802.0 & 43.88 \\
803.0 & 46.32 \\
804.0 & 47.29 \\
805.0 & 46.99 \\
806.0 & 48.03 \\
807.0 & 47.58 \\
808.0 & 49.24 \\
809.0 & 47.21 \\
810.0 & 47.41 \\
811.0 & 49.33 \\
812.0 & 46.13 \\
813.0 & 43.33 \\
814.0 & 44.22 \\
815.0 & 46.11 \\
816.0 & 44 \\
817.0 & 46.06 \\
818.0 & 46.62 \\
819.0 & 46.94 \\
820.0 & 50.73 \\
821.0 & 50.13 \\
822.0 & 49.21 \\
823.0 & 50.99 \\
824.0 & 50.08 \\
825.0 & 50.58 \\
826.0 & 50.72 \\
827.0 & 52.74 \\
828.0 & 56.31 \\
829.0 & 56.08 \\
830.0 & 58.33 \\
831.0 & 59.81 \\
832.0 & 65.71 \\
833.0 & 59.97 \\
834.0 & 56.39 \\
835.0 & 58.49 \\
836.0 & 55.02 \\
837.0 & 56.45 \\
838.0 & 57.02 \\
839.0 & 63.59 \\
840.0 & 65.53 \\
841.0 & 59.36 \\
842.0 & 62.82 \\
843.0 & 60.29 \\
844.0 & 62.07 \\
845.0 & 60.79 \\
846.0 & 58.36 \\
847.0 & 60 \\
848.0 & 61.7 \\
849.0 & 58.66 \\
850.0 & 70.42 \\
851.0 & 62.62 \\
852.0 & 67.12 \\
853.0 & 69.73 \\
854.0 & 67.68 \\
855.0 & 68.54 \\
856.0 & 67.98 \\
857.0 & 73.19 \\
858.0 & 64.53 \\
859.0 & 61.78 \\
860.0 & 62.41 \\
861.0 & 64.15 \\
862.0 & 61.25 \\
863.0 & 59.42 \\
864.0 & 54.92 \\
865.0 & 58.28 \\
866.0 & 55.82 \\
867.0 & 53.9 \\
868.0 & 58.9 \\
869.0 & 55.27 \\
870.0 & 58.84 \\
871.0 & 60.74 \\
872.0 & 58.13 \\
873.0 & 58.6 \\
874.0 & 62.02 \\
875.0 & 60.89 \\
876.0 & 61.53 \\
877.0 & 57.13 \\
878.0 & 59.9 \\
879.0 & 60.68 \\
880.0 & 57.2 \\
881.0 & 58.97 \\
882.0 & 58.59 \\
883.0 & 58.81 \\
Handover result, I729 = 1.1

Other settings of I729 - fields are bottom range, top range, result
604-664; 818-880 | 1.25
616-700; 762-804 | 1.08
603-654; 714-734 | 1.23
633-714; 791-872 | 1.14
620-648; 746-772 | 1.23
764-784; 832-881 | 1.13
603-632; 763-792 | 0.97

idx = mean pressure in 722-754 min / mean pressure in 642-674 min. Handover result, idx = 1.26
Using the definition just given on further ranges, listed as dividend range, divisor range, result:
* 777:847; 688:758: 0.92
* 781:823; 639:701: 1.01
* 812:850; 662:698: 1.11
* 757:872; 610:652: 1.16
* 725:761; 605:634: 1.04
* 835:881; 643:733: 1.17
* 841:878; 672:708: 1.15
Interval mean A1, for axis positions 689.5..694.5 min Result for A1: 51.3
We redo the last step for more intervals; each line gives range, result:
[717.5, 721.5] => 59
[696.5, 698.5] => 58.9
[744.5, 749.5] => 54.2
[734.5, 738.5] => 56.1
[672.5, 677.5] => 47.8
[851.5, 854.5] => 68.2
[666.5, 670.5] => 46.9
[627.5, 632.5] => 48.1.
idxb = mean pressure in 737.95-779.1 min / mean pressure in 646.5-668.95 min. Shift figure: 1.21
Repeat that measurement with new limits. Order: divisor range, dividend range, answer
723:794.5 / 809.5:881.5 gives 1.07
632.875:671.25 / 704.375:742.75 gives 1.38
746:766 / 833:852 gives 1.16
